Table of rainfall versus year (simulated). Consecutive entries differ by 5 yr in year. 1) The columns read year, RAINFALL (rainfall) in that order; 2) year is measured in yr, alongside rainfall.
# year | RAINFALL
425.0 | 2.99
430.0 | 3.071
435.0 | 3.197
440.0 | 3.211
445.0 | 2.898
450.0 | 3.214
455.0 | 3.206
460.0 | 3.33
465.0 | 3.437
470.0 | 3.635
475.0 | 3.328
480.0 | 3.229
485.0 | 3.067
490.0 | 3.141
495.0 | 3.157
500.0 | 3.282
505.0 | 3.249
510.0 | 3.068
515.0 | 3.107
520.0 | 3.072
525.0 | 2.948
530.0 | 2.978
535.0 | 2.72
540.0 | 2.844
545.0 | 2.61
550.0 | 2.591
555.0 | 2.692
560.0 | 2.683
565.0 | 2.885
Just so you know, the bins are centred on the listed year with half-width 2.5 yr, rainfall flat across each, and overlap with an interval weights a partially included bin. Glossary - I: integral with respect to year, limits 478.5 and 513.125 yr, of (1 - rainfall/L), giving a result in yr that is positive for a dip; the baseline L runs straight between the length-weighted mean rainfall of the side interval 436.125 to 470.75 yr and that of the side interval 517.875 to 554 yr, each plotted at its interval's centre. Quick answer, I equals -1.6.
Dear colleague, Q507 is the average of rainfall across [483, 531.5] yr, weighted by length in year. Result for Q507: 3.11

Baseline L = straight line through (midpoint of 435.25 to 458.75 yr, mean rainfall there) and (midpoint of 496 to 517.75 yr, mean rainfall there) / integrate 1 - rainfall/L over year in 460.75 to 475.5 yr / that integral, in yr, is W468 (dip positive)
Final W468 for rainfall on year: -1.5 yr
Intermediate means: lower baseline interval 3.15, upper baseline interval 3.17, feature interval 3.47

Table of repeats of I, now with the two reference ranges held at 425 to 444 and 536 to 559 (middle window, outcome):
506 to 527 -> -1.9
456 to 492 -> -4.1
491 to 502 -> -1.2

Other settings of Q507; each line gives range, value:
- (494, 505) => 3.23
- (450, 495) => 3.28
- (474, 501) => 3.19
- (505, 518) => 3.12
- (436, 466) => 3.2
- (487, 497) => 3.14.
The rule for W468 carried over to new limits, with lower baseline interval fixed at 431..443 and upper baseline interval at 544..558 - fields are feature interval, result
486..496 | -0.7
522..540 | -1.0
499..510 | -1.4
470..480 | -1.3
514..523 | -0.9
